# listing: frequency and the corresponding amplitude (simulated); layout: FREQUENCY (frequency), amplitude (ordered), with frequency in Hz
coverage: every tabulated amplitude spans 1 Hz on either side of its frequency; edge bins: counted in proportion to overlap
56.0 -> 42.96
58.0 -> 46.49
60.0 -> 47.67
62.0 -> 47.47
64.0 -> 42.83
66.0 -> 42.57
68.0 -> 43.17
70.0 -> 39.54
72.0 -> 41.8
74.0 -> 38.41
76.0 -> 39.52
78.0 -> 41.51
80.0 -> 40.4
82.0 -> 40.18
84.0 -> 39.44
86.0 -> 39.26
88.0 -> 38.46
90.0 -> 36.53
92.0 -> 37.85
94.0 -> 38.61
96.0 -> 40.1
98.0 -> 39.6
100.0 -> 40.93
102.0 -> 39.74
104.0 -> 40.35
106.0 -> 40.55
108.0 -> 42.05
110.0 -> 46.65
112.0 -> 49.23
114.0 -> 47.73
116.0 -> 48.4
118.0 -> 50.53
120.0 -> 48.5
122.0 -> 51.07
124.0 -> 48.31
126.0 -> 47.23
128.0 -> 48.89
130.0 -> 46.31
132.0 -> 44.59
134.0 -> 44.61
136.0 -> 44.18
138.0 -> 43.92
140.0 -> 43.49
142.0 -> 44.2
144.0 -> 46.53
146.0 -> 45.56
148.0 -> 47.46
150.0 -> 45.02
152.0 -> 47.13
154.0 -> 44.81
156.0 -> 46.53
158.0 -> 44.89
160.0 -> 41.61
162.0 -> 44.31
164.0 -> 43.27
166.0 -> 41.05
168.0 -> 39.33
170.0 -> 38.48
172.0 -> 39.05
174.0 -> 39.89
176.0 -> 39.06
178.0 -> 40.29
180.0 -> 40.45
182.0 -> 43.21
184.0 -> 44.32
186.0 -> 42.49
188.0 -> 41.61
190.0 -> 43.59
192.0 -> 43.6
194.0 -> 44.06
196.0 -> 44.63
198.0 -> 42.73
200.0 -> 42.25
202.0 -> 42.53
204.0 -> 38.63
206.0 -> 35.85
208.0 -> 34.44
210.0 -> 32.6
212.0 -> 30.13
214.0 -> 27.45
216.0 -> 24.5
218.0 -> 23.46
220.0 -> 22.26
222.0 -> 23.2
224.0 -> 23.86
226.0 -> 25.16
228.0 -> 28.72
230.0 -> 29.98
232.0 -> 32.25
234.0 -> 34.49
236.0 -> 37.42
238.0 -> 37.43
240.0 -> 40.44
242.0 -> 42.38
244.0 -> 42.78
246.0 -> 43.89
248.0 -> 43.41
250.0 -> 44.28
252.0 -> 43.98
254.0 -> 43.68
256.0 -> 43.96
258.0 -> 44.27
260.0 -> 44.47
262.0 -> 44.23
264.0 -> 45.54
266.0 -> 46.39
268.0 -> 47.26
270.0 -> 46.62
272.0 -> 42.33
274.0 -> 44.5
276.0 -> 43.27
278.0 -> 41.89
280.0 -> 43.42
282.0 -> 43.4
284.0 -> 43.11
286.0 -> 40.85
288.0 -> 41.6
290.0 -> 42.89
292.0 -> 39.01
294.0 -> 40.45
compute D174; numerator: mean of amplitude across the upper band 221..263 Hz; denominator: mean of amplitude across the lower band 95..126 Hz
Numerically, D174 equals 0.8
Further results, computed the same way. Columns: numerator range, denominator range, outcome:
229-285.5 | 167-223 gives 1.13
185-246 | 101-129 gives 0.76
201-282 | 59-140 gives 0.87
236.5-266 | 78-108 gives 1.09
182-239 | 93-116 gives 0.82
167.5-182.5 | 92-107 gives 1.00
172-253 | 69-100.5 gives 0.94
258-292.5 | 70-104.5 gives 1.10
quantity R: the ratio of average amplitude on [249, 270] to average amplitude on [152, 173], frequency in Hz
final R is 1.05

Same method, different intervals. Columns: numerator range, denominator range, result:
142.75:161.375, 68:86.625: 1.13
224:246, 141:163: 0.77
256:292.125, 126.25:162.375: 0.97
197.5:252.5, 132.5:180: 0.80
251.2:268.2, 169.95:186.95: 1.09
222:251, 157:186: 0.86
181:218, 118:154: 0.83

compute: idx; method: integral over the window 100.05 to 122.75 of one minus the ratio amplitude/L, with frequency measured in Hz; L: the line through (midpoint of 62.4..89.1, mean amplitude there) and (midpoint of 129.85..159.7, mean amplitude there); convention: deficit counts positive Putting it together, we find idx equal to -1.4 Hz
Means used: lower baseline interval 40.7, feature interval 45.6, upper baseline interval 45.2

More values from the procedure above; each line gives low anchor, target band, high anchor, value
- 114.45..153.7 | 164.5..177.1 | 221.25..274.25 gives 1.33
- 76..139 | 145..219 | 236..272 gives 5.44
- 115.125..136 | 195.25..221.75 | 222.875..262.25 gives 4.93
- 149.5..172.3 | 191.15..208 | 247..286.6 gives 0.81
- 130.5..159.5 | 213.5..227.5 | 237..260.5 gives 6.17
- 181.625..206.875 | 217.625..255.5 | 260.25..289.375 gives 6.99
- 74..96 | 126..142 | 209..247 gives -3.75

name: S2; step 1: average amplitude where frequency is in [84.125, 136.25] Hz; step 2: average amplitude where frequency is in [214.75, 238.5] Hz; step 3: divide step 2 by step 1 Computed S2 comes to 0.6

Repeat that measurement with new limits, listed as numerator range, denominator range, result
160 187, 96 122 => 0.92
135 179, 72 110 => 1.08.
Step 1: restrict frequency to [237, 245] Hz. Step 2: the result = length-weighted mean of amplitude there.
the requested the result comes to 40.8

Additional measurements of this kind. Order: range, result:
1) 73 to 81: 40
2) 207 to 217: 29.8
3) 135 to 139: 44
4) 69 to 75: 39.9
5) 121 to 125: 49.7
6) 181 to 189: 42.9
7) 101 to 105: 40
